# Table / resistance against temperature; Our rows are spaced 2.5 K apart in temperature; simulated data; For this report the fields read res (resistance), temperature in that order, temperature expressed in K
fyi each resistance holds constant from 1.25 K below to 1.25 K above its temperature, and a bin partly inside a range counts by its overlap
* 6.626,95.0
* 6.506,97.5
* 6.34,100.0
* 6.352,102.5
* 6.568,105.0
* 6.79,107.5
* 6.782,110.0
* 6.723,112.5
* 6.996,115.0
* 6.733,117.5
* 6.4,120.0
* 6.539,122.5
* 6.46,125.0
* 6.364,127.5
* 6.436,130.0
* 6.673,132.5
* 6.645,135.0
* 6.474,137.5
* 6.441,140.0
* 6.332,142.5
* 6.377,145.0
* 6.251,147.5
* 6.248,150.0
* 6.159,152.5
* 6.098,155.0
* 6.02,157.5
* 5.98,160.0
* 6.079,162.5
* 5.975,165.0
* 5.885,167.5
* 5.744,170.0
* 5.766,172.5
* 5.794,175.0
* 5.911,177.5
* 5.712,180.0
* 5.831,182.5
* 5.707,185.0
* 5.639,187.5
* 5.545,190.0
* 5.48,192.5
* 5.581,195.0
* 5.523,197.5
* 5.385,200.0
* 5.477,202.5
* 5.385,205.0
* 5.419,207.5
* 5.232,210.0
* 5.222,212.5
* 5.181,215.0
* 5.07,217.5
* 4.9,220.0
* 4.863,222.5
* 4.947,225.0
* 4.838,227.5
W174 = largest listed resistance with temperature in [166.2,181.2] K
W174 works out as 5.911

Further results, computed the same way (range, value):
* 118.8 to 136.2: 6.673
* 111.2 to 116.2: 6.996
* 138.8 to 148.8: 6.441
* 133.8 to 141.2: 6.645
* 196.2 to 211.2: 5.523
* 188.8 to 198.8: 5.581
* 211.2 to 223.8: 5.222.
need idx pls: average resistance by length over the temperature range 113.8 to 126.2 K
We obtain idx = 6.62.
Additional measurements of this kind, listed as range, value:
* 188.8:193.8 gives 5.51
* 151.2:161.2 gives 6.07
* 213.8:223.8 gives 5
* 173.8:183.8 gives 5.81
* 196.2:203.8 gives 5.46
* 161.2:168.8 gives 5.98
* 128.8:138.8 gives 6.56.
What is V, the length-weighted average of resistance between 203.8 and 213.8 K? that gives 5.31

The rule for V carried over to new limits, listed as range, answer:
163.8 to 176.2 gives 5.83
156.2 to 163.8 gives 6.03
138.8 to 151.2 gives 6.33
